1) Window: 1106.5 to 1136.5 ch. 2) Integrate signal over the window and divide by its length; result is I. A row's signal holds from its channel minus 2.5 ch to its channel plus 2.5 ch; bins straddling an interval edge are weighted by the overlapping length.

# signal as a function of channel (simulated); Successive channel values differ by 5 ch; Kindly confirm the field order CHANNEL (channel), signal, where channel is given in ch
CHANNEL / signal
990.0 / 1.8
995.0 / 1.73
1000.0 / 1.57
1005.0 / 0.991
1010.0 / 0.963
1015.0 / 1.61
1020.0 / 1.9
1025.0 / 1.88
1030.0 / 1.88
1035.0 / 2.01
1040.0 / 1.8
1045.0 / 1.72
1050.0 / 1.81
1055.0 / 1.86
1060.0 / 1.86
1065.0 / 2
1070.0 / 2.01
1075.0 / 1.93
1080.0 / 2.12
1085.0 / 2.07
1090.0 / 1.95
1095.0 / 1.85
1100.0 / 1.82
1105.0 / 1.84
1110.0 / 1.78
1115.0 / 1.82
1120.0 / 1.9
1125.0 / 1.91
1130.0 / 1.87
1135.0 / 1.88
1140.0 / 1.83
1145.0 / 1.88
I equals 1.86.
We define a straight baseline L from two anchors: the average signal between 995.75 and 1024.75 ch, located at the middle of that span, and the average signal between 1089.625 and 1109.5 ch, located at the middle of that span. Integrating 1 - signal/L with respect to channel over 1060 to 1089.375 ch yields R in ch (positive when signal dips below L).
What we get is -4.5 ch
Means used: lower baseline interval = 1.46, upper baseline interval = 1.85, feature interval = 2.01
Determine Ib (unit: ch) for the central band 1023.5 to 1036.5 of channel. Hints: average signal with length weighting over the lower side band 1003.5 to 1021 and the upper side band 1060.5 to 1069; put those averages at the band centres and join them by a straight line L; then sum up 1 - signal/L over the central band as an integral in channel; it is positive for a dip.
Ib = -3.1 ch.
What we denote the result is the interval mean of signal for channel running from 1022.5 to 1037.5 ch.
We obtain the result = 1.92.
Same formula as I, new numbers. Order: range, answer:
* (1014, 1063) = 1.84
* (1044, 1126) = 1.9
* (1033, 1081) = 1.9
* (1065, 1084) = 2.02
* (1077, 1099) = 1.98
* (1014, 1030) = 1.83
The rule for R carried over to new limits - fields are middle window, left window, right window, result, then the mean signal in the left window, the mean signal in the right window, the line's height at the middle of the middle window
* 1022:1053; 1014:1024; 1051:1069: -0.1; 1.8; 1.91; 1.85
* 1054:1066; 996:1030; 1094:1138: -1.6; 1.53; 1.85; 1.67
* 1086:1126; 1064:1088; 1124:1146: 1.7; 2.03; 1.87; 1.95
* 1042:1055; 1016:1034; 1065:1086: 1.1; 1.87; 2.03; 1.94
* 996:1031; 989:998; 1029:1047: 5.1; 1.75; 1.85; 1.8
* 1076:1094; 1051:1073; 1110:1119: -1.3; 1.92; 1.82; 1.88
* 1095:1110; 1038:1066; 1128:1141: 0.2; 1.83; 1.86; 1.85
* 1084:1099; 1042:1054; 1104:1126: -0.9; 1.78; 1.85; 1.82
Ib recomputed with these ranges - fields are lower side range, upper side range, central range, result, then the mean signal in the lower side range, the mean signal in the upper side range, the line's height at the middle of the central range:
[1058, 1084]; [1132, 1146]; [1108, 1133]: 0.5 ch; 1.99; 1.86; 1.9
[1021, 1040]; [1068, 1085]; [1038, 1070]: 1.8 ch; 1.91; 2.03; 1.97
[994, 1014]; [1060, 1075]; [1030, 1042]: -2.0 ch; 1.3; 1.97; 1.64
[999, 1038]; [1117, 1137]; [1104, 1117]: 0.2 ch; 1.6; 1.89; 1.85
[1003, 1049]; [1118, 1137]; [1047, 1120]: -5.0 ch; 1.65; 1.89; 1.79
